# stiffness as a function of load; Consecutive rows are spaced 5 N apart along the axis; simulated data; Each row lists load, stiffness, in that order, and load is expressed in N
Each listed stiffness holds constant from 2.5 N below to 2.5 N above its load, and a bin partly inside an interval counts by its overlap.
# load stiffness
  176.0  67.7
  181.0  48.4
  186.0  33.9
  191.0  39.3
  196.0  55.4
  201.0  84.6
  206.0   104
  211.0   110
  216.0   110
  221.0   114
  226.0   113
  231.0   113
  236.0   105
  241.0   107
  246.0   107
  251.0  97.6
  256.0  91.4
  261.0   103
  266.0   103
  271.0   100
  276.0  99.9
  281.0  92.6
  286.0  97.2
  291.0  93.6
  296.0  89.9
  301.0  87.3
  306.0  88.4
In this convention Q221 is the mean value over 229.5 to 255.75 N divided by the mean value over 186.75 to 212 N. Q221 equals 1.4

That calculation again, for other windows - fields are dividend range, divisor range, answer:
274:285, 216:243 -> 0.87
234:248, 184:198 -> 2.49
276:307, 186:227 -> 1.06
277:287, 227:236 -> 0.86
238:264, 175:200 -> 2.03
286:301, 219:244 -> 0.83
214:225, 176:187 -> 2.33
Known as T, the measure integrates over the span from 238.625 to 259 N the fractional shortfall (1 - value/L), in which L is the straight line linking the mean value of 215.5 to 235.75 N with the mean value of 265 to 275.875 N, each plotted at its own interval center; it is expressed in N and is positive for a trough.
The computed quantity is 1.1 N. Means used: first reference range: 112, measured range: 101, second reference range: 101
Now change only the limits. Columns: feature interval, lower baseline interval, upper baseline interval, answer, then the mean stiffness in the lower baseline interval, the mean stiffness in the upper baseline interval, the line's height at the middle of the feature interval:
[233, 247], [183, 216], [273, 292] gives -3.6 N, 73.8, 96.1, 84.7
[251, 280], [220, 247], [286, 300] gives 0.4 N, 110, 92.2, 100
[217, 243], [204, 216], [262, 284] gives -1.3 N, 108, 99.1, 105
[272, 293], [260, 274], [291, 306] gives -0.1 N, 102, 89.4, 95.7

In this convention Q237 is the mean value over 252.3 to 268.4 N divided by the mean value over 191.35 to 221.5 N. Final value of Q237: 1.09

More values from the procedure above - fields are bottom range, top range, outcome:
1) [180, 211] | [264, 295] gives 1.48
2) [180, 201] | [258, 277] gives 2.08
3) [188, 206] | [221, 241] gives 1.69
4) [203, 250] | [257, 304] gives 0.88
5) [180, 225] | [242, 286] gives 1.24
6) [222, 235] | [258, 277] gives 0.90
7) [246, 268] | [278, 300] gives 0.93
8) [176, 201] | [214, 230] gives 2.22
